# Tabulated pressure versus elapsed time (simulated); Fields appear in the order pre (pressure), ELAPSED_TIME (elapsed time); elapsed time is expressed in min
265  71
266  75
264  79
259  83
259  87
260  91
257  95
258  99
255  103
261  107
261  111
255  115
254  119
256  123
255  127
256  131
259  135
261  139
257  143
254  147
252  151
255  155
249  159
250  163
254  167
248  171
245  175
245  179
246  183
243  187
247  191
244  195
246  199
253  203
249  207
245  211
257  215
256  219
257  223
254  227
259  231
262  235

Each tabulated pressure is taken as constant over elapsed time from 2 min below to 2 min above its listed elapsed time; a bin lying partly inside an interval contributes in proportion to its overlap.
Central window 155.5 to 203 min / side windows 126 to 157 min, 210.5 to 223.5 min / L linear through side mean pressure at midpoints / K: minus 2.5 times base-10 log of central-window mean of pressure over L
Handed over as 0.03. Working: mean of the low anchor 256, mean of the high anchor 254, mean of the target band 248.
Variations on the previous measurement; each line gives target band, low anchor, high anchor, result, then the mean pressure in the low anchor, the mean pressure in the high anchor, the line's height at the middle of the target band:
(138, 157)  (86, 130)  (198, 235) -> 0.00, 257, 254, 256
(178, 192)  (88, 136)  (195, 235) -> 0.04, 257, 253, 254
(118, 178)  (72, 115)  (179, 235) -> 0.01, 260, 251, 255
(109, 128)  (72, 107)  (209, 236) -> 0.01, 260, 255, 259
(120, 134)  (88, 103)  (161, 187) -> -0.01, 258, 248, 254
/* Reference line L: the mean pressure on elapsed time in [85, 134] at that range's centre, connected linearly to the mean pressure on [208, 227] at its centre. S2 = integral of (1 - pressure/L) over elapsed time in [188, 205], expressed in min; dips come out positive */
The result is 0.5 min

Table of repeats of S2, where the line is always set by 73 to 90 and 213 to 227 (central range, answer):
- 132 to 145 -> 0.0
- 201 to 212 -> 0.3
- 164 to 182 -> 0.7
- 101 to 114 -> 0.1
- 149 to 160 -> 0.3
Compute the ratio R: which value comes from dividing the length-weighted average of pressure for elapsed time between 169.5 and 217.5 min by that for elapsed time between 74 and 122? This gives 0.96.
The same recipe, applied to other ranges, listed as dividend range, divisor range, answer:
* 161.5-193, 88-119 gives 0.96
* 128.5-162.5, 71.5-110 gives 0.98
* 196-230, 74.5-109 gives 0.97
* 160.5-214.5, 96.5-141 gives 0.96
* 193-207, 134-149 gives 0.96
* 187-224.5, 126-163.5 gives 0.98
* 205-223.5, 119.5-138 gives 0.98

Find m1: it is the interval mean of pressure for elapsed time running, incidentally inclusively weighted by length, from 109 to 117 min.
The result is 258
